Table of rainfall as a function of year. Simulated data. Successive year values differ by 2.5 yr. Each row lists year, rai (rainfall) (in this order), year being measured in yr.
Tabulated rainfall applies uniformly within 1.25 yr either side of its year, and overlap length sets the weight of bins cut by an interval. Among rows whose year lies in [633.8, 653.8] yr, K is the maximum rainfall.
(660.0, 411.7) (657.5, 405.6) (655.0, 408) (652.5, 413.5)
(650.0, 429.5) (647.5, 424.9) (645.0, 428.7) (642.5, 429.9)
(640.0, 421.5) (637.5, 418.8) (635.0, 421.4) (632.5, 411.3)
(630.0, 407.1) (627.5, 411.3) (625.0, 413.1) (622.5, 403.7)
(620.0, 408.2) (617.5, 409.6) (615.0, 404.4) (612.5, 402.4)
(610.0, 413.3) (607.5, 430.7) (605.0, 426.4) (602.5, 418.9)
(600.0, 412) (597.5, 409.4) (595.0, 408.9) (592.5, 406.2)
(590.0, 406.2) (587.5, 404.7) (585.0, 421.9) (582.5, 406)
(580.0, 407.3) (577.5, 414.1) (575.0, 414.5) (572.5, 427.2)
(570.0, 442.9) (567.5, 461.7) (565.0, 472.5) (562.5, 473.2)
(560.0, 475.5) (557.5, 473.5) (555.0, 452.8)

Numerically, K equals 429.9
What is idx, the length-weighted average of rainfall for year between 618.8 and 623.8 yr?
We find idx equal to 406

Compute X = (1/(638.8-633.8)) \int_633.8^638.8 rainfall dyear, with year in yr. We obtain 420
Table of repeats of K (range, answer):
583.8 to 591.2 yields 421.9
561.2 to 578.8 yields 473.2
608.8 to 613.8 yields 413.3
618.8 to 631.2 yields 413.1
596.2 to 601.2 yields 412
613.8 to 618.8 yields 409.6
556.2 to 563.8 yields 475.5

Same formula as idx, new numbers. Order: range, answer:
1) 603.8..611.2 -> 424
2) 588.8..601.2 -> 409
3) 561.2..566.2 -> 473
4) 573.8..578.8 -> 414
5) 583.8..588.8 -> 413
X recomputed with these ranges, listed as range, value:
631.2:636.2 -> 416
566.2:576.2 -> 437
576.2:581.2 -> 411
